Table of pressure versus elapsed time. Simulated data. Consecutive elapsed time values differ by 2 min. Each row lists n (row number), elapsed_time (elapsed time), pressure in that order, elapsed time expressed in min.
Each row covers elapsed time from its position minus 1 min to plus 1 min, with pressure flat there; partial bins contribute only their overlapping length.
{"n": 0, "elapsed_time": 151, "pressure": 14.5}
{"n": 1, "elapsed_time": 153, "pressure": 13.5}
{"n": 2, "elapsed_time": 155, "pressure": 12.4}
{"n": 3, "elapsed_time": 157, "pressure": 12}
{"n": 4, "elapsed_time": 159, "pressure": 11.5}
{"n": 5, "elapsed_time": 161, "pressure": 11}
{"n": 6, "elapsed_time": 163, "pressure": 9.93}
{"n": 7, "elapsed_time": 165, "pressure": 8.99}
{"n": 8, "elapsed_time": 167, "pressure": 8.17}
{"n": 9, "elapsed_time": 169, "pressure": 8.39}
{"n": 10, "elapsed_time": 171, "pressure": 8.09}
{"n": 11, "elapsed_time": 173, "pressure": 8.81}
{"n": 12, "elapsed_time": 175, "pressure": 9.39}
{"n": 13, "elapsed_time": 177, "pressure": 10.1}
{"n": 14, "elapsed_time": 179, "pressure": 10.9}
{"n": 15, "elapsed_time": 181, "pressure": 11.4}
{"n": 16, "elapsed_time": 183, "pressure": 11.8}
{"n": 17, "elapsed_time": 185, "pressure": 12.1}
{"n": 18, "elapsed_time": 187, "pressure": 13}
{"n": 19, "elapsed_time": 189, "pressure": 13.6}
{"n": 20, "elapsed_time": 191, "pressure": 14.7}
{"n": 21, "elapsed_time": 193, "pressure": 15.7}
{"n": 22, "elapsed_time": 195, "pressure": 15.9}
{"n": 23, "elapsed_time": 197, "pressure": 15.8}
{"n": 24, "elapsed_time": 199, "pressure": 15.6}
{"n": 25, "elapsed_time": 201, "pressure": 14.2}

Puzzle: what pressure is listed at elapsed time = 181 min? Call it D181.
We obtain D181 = 11.4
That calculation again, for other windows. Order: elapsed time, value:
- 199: 15.6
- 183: 11.8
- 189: 13.6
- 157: 12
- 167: 8.17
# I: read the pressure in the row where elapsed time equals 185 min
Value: 12.1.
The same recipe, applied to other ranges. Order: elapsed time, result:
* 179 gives 10.9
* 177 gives 10.1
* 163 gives 9.93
